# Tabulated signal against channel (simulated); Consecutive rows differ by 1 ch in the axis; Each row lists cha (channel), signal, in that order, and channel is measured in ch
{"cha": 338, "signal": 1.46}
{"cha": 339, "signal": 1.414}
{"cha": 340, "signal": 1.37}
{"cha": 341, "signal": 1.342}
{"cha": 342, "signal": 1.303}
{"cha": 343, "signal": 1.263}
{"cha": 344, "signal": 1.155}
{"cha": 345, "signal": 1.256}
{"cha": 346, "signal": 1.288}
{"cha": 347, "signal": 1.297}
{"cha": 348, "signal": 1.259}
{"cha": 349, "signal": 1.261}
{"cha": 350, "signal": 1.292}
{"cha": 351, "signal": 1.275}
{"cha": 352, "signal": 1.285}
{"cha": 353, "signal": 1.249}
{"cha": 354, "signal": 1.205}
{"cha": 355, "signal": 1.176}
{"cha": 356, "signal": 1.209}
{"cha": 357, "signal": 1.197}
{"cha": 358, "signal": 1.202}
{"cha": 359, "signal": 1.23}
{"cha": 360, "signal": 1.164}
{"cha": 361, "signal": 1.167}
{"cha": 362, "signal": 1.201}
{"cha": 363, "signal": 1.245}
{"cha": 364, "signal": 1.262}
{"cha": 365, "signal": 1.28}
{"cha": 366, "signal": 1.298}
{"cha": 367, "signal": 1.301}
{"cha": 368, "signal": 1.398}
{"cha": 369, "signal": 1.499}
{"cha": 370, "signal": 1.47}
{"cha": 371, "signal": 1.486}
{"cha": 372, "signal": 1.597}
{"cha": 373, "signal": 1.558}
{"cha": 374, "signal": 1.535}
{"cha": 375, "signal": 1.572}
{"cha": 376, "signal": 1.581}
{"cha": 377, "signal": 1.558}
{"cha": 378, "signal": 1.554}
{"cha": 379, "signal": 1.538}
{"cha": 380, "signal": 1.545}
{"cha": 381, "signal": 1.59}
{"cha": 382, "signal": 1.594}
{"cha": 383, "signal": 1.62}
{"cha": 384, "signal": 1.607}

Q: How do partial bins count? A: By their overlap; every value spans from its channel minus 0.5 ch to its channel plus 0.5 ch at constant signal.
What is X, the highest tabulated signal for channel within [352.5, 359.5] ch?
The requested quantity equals 1.249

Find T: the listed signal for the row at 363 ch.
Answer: 1.245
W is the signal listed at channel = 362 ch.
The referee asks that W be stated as 1.201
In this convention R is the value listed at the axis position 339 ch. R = 1.414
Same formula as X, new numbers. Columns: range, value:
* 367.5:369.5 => 1.499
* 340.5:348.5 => 1.342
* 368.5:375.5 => 1.597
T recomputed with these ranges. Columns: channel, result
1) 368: 1.398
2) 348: 1.259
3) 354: 1.205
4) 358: 1.202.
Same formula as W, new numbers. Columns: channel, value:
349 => 1.261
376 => 1.581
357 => 1.197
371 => 1.486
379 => 1.538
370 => 1.47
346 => 1.288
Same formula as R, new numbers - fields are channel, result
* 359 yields 1.23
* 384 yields 1.607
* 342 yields 1.303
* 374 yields 1.535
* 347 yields 1.297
